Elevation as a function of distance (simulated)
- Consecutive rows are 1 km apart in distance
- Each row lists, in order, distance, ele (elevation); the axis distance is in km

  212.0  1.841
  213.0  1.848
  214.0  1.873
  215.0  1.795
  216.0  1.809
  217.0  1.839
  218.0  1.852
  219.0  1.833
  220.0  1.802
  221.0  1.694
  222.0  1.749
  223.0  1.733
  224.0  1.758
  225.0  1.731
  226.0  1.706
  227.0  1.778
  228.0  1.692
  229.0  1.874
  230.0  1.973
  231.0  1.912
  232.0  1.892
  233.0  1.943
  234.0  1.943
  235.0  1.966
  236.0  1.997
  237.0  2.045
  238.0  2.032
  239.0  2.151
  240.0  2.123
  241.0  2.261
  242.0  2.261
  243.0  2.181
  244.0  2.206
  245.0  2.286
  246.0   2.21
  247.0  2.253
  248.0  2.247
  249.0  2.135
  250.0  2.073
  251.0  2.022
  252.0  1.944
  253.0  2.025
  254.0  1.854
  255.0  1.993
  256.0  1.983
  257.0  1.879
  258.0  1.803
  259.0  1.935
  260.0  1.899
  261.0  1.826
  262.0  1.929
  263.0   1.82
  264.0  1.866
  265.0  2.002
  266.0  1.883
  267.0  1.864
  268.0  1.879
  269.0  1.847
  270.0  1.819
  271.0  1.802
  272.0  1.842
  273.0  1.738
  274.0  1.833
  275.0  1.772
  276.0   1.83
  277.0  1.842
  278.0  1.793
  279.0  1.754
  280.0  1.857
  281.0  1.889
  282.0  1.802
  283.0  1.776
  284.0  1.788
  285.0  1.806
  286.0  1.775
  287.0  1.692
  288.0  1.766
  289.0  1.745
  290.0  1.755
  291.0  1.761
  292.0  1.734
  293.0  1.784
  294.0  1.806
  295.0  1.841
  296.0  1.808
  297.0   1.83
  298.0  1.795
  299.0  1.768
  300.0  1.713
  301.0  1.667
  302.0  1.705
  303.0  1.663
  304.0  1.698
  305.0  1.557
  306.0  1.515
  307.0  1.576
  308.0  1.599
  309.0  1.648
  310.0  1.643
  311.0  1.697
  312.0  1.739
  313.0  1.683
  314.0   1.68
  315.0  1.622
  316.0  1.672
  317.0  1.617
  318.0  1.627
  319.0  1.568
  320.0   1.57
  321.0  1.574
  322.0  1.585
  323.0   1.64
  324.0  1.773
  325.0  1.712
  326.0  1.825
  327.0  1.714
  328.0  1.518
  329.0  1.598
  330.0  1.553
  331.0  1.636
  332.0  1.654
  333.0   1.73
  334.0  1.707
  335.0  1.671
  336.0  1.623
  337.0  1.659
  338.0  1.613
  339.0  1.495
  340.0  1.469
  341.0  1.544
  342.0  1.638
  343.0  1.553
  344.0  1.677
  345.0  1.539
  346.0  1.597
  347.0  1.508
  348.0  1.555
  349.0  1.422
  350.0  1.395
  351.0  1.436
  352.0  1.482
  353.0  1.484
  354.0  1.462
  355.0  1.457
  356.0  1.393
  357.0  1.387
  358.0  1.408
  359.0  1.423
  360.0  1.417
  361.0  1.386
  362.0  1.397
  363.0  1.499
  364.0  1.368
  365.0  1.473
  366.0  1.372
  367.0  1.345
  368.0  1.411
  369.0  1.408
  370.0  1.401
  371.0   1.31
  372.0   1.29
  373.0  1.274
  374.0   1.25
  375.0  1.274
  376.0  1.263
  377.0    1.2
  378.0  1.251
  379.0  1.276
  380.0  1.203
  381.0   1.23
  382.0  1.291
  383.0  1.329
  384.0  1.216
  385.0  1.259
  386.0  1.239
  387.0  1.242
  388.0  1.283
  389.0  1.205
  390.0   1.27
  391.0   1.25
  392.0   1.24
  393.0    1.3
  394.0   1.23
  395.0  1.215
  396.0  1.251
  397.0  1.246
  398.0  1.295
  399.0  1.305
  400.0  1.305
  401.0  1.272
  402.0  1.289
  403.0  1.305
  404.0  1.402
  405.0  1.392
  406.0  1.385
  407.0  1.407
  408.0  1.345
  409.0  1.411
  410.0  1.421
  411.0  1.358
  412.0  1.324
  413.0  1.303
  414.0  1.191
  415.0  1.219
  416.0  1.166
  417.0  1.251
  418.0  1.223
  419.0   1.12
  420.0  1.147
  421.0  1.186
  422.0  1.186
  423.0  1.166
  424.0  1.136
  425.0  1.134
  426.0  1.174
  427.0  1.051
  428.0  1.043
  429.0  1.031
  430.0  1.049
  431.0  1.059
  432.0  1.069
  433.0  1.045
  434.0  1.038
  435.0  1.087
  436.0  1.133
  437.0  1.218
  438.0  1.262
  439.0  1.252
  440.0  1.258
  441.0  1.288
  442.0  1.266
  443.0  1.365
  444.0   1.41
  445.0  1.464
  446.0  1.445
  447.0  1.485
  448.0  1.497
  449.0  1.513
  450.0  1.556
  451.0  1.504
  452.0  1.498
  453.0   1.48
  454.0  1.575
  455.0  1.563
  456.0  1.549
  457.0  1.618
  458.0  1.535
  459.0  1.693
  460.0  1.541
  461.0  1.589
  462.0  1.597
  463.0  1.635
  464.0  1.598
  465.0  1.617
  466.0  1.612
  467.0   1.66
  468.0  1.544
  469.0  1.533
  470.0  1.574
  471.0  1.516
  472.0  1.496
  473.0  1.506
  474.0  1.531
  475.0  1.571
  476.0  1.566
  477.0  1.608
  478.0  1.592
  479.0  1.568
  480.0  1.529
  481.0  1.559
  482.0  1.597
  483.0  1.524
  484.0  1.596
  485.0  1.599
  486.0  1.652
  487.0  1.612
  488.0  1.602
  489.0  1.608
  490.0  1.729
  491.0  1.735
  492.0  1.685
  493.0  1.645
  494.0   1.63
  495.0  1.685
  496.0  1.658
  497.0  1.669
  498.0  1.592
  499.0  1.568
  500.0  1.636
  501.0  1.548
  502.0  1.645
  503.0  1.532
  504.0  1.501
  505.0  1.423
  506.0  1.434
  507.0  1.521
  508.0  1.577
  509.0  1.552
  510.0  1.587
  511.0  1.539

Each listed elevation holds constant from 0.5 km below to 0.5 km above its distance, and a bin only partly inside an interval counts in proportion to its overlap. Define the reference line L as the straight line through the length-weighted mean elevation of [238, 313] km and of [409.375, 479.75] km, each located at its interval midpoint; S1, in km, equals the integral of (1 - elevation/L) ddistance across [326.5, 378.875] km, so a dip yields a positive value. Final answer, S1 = 5.4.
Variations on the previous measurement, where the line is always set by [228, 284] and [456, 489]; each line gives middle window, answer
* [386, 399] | 3.5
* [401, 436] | 9.7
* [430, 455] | 4.7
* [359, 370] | 2.2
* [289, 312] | 2.0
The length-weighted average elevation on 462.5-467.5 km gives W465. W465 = 1.62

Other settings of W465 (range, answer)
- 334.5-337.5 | 1.65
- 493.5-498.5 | 1.65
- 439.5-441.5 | 1.27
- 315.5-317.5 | 1.64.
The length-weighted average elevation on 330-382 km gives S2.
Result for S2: 1.45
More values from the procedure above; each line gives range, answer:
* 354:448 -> 1.28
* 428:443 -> 1.15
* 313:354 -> 1.6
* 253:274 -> 1.88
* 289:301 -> 1.78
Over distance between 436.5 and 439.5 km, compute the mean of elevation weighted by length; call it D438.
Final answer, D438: 1.24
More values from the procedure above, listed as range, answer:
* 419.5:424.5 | 1.16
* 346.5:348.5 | 1.53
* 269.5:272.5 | 1.82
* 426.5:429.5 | 1.04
